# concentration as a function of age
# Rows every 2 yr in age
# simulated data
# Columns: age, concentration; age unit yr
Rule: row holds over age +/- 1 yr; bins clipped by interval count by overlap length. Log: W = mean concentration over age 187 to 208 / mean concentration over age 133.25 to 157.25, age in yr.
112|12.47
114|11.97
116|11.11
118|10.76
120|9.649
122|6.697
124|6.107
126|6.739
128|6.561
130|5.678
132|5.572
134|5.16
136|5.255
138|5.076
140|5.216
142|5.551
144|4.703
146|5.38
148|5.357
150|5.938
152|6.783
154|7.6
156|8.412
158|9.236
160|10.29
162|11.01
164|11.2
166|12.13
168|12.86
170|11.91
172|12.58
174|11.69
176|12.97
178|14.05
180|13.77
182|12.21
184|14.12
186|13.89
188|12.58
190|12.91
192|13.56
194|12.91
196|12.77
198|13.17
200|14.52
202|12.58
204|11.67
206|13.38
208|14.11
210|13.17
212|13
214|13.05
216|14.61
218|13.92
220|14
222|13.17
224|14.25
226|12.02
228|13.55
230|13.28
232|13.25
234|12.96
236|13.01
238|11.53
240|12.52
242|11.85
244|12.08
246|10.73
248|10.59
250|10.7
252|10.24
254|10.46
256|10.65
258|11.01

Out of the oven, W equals 2.2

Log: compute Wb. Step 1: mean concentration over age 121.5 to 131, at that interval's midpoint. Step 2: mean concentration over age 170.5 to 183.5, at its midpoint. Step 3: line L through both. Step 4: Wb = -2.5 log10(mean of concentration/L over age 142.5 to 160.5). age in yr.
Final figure 0.36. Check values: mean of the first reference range 6.34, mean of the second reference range 12.9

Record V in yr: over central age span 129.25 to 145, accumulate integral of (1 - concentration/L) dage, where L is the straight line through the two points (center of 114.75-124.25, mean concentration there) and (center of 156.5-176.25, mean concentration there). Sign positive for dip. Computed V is 7.5 yr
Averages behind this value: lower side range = 9.16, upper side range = 11.5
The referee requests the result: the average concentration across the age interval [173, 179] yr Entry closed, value 12.9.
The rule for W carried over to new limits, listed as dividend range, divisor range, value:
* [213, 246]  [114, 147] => 1.93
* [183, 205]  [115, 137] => 1.82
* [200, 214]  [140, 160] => 1.96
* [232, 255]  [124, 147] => 2.08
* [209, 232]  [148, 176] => 1.34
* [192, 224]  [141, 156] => 2.20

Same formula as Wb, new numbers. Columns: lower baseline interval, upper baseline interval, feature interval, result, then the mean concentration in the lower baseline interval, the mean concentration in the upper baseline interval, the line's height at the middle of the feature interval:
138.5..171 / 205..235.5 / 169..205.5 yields -0.20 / 8.3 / 13.4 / 10.8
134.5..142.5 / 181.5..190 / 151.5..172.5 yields -0.12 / 5.25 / 13.2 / 9.22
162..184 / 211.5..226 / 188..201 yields -0.02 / 12.5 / 13.6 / 13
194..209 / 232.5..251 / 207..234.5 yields -0.08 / 13.2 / 11.8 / 12.5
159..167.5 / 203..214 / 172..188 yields -0.11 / 11.3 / 13.1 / 11.9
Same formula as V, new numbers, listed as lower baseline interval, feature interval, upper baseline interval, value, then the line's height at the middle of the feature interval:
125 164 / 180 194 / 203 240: -4.01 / 10.3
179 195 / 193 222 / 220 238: -0.33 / 13.2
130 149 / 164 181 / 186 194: -3.74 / 10.4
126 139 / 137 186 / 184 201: -0.16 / 9.36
